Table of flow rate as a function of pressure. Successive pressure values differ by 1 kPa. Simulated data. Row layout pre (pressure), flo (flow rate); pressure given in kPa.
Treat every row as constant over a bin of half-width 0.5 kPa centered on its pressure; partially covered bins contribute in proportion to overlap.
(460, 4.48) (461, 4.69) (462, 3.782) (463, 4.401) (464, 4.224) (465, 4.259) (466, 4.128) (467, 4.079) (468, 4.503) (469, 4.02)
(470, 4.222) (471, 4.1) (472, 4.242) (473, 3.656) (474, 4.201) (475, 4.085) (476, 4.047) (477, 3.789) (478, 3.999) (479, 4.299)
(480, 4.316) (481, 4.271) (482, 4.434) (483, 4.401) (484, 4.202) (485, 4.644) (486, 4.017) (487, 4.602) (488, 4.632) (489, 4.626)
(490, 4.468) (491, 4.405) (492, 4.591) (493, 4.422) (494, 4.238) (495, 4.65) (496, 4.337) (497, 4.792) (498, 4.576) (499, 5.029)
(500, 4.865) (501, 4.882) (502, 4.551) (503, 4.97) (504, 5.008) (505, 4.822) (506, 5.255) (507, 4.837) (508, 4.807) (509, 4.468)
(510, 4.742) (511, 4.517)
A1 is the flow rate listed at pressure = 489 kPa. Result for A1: 4.626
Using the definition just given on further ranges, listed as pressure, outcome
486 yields 4.017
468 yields 4.503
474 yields 4.201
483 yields 4.401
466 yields 4.128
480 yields 4.316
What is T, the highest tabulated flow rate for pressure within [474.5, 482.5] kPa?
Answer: 4.434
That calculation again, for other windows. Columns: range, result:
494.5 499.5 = 5.029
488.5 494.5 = 4.626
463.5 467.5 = 4.259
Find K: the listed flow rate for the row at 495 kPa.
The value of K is 4.65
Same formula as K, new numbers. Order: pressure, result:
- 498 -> 4.576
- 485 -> 4.644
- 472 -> 4.242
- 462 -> 3.782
